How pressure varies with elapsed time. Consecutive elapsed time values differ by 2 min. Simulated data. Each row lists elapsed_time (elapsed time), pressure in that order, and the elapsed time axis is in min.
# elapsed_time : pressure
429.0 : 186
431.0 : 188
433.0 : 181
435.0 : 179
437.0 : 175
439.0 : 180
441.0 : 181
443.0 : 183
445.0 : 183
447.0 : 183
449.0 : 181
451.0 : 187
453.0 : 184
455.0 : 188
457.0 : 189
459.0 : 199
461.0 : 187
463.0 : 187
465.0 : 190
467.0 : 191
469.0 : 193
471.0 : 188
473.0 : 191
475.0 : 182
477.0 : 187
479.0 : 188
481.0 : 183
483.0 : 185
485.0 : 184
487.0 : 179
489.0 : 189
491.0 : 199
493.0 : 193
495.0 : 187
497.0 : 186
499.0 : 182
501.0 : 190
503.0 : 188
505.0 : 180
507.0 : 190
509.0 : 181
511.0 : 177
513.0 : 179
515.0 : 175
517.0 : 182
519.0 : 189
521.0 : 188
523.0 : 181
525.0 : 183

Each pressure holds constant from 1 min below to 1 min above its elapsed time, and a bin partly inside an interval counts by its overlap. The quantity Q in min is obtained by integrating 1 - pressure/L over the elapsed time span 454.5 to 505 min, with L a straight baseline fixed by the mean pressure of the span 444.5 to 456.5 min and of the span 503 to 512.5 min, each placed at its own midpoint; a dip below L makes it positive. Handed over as -1.2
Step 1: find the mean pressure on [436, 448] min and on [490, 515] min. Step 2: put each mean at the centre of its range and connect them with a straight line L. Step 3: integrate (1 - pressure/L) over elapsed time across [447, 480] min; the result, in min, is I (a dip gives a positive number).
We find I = -1.0 min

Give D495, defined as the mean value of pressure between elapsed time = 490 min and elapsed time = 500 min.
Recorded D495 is 189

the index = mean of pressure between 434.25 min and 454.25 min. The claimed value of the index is 182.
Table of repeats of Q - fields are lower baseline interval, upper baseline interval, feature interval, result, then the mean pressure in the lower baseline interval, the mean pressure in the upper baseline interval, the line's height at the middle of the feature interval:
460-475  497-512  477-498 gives -0.1 min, 189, 184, 186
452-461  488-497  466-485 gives 0.3 min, 190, 191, 191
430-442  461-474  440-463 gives -0.1 min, 181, 190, 185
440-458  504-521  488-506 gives -0.6 min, 184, 182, 183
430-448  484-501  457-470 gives -0.5 min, 181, 188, 184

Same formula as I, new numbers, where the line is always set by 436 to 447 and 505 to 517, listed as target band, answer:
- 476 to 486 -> -0.3 min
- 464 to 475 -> -0.6 min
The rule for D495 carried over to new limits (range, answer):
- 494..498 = 186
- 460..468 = 189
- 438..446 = 182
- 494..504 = 187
